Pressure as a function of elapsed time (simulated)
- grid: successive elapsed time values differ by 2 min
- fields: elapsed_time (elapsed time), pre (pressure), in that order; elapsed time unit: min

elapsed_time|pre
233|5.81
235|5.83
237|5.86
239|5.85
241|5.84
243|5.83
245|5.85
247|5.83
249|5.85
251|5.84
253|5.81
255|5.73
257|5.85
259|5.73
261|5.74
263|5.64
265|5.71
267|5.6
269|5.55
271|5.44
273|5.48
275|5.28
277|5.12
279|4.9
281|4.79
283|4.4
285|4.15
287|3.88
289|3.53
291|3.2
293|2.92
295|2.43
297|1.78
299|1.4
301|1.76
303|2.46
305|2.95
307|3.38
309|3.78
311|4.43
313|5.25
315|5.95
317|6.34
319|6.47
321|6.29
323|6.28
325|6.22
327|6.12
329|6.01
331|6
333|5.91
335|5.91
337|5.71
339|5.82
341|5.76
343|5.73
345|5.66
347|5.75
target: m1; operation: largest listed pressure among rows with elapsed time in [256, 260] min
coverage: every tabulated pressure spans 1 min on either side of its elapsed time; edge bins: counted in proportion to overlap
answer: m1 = 5.85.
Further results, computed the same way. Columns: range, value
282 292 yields 4.4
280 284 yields 4.79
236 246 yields 5.86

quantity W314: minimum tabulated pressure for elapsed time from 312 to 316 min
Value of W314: 5.25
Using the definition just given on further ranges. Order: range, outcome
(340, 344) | 5.73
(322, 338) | 5.71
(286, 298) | 1.78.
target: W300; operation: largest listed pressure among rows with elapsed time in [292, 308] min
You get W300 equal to 3.38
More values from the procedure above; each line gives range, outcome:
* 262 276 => 5.71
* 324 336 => 6.22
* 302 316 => 5.95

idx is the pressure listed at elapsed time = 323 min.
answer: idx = 6.28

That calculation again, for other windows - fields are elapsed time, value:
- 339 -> 5.82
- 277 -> 5.12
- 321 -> 6.29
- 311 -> 4.43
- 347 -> 5.75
